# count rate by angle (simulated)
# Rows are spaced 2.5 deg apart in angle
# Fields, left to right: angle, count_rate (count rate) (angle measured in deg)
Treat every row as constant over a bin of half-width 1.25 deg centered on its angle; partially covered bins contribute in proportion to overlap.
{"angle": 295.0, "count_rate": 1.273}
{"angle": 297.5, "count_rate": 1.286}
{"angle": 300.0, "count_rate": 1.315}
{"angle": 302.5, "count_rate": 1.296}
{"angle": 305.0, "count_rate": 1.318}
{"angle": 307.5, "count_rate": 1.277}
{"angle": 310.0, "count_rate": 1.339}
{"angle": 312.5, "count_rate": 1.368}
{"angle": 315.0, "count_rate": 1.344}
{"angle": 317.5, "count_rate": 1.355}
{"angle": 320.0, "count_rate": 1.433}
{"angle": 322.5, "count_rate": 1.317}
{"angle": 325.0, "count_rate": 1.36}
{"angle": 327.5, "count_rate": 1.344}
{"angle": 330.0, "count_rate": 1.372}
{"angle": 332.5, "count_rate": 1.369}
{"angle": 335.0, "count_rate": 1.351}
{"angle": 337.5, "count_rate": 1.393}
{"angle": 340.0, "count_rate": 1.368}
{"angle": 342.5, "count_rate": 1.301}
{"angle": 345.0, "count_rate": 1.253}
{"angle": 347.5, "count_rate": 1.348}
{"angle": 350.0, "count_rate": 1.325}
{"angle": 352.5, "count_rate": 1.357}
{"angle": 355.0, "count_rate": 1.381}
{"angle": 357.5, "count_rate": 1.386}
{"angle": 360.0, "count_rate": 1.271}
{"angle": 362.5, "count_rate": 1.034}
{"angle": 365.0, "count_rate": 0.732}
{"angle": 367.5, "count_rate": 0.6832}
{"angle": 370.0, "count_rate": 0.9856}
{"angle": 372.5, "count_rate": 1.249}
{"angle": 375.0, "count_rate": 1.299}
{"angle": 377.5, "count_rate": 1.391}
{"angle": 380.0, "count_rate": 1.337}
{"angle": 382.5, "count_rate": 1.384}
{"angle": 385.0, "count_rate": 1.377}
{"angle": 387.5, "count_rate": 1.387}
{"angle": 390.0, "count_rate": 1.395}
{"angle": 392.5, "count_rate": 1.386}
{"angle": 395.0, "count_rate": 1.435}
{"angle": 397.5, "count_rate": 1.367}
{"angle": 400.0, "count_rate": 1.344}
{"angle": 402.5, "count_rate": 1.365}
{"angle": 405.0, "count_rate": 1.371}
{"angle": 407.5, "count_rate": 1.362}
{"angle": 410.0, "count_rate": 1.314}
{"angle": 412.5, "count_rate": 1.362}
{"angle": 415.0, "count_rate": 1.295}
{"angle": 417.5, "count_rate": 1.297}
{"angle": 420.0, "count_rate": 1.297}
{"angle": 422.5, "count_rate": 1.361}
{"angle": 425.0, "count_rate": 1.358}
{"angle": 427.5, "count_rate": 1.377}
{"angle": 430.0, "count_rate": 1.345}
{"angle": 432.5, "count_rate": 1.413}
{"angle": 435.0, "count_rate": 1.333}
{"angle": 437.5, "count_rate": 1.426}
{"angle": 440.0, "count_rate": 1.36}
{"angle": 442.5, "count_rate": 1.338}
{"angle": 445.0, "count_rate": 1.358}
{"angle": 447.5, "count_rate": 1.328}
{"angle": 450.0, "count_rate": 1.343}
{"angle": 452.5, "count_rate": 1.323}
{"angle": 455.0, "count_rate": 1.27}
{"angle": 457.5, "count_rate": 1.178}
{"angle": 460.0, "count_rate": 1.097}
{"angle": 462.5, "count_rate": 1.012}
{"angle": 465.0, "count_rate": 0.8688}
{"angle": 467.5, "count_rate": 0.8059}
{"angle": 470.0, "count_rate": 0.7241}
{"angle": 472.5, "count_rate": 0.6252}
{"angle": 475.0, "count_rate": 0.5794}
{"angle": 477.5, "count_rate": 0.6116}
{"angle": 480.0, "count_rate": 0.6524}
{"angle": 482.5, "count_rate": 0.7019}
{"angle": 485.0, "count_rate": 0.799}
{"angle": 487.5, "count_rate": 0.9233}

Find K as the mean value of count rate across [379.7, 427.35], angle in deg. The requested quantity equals 1.36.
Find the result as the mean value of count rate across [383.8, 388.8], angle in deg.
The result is 1.38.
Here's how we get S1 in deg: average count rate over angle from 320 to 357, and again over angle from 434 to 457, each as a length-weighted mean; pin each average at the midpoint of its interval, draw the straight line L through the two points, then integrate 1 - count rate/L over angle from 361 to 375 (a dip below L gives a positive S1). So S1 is 3.9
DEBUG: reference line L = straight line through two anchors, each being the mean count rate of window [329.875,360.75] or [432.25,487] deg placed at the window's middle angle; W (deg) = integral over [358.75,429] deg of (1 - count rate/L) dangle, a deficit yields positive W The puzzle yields -4.0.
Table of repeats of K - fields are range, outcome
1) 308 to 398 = 1.3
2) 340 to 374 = 1.19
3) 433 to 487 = 1.04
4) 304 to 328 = 1.35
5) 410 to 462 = 1.32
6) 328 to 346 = 1.35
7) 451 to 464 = 1.17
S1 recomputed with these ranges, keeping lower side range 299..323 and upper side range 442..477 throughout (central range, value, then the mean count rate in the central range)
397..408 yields -1.9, 1.36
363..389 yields 0.6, 1.18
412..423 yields -1.8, 1.32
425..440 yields -3.8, 1.38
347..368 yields 1.1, 1.18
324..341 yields -0.9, 1.37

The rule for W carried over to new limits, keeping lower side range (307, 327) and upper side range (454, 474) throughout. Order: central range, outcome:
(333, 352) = -0.8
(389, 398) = -2.1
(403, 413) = -2.3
